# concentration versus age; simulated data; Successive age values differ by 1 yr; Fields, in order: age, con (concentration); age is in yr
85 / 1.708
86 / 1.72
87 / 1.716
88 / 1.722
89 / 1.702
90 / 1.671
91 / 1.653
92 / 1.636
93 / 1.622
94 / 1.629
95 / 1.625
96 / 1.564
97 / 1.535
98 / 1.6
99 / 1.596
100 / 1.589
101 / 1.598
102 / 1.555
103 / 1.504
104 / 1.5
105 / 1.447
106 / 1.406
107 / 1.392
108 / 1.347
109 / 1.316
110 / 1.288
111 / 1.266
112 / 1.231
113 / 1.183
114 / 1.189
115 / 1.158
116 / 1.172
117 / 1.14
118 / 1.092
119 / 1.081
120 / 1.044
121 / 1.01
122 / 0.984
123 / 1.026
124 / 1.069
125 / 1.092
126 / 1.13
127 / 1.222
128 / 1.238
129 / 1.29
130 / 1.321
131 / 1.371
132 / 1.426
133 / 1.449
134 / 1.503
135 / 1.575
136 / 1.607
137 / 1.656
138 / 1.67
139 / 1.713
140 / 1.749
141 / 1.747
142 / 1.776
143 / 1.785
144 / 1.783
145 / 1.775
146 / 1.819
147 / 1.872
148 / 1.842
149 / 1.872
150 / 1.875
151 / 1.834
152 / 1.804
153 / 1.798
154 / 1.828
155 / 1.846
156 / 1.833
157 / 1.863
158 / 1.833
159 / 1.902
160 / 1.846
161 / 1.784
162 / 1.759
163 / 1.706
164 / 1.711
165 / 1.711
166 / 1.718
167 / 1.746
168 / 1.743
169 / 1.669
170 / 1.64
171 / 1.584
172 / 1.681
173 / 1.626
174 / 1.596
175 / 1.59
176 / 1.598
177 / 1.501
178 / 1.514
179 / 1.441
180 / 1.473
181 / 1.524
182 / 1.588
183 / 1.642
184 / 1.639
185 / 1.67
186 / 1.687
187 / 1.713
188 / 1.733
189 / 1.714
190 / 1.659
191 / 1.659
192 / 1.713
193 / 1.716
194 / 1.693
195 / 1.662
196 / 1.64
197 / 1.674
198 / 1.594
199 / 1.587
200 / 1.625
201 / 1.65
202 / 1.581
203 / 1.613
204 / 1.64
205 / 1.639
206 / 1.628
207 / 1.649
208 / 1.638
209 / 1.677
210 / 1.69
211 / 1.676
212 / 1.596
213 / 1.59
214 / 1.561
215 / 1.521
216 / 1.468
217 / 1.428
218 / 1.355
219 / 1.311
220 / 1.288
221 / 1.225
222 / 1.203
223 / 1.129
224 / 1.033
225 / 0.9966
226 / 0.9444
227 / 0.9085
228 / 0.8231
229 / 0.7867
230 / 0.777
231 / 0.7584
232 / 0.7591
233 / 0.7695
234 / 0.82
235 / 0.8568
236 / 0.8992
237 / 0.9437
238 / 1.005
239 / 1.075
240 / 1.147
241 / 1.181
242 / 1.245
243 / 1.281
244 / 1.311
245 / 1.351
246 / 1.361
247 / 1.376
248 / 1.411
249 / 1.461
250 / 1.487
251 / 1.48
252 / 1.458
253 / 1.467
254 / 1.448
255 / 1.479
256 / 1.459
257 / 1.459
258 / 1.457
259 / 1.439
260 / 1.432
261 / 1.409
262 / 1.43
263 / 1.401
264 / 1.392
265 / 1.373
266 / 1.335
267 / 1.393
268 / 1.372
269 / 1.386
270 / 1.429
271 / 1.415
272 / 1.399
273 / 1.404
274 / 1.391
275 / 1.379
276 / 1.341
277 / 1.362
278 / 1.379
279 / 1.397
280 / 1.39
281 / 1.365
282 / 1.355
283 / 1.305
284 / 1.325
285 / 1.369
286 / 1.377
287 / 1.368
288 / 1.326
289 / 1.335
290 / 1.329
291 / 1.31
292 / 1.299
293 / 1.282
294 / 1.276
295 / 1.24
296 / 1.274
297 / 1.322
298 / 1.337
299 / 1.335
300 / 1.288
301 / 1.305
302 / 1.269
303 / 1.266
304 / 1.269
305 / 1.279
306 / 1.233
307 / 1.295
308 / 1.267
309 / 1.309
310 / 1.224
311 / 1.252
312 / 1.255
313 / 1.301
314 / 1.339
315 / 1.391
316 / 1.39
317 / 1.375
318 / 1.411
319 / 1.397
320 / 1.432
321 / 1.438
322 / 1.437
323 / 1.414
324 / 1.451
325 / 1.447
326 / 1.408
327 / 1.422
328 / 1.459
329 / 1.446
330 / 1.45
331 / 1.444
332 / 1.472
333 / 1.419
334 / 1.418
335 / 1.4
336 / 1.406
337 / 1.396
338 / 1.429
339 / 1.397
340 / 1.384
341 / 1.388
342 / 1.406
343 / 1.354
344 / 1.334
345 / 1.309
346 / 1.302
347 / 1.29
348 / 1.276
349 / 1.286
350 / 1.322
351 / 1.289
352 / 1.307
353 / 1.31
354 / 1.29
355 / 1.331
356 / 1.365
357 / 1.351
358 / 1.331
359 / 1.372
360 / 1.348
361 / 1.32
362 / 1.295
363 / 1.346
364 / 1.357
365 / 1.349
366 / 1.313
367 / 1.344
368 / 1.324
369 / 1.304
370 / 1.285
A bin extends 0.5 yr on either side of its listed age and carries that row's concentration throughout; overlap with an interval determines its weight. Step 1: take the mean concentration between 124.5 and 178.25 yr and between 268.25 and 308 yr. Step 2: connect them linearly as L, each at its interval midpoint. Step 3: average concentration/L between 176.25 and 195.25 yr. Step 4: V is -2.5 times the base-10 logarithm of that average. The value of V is -0.04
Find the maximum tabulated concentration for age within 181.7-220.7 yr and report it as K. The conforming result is 1.733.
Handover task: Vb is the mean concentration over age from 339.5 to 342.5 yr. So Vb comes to 1.39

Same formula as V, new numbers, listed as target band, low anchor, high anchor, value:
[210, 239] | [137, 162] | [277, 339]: 0.375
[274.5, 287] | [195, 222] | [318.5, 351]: 0.077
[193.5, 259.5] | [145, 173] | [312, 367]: 0.216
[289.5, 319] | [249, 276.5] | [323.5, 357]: 0.075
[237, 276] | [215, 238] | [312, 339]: -0.190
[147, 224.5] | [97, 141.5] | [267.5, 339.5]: -0.202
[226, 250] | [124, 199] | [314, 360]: 0.394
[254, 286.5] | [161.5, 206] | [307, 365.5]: 0.068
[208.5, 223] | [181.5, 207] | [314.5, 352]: 0.110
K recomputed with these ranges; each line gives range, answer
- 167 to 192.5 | 1.746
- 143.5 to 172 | 1.902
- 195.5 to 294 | 1.69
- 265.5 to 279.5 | 1.429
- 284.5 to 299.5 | 1.377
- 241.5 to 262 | 1.487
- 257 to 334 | 1.472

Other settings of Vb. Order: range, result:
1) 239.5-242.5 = 1.19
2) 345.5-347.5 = 1.3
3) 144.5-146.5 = 1.8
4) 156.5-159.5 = 1.87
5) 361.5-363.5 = 1.32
